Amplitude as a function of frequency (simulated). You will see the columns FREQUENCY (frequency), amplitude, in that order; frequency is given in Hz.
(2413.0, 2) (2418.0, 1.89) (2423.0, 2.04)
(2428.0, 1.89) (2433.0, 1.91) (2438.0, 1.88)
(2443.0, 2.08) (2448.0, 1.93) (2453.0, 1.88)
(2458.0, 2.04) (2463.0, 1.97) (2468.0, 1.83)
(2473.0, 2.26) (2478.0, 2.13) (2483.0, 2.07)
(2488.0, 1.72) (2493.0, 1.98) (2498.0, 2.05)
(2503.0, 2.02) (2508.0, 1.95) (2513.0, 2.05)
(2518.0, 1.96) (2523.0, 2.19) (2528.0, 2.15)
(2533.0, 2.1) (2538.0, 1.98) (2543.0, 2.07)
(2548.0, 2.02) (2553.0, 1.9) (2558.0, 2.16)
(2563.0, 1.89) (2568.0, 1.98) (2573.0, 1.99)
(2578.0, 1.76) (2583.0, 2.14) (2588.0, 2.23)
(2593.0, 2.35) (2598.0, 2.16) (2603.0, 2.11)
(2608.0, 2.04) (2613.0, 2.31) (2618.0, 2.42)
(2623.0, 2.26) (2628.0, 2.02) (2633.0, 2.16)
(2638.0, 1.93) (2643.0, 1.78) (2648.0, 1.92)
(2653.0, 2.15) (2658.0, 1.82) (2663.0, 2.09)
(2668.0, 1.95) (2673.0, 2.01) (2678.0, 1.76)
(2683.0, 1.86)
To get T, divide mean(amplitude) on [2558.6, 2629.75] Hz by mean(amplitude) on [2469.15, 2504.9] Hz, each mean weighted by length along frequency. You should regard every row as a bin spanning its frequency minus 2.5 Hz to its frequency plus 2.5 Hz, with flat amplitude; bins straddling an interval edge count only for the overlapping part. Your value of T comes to 1.0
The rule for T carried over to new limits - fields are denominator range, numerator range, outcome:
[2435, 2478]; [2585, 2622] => 1.12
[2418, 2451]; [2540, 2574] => 1.03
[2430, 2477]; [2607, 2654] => 1.06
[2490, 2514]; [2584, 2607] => 1.10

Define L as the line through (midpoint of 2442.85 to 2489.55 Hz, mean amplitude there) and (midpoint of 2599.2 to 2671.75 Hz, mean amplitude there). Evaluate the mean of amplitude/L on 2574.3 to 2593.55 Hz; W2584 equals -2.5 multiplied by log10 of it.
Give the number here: -0.02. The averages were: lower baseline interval 1.99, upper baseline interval 2.07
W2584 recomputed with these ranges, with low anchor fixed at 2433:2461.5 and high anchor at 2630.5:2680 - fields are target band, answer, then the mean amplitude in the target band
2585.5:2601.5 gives -0.14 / 2.24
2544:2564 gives -0.03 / 2.01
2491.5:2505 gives -0.03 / 2.02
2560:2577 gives 0.01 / 1.94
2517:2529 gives -0.08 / 2.11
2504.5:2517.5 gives -0.02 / 2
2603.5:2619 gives -0.14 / 2.22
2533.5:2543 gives -0.04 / 2.03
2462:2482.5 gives -0.05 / 2.06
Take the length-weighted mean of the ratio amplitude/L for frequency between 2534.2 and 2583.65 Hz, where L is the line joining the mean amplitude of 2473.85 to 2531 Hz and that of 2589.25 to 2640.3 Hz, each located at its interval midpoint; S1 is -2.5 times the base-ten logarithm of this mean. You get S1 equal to 0.06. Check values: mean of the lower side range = 2.03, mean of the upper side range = 2.18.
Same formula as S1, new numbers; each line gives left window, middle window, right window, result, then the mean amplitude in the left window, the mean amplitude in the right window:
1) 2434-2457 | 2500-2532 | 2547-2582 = -0.05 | 1.95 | 1.96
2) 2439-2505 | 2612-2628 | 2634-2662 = -0.17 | 1.99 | 1.94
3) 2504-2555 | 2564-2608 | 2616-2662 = -0.02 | 2.04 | 2.05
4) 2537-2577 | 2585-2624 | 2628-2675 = -0.13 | 1.99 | 1.98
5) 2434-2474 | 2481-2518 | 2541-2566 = 0.01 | 1.97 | 2.01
